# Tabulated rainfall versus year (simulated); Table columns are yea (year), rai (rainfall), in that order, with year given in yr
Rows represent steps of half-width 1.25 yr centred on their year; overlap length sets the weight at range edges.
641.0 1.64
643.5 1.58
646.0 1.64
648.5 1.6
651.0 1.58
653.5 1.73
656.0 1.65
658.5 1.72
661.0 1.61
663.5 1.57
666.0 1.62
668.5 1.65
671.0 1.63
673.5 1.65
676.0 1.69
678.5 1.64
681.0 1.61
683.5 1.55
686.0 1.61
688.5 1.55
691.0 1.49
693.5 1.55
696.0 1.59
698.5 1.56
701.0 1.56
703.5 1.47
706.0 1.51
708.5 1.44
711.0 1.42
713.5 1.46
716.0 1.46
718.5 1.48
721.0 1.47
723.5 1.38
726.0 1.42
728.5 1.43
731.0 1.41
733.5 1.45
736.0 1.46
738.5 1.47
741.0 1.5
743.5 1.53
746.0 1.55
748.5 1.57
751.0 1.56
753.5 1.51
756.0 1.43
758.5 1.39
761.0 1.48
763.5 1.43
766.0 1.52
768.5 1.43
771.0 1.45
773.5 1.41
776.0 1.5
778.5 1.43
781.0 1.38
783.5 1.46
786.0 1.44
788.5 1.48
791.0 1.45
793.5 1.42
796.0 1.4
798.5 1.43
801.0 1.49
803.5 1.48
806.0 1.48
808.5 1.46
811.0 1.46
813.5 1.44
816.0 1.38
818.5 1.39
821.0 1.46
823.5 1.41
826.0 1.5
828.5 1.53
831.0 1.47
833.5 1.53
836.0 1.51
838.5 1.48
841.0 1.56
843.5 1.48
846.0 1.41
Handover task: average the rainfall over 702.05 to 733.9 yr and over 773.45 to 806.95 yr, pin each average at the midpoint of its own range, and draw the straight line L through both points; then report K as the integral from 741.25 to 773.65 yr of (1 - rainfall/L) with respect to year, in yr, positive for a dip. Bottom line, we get -0.84 yr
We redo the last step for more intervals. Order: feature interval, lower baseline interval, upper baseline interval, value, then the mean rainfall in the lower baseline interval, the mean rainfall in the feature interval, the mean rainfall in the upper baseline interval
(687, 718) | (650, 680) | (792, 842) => 1.8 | 1.65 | 1.51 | 1.46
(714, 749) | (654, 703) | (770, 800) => 1.2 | 1.61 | 1.47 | 1.44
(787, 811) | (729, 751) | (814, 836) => 0.3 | 1.49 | 1.45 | 1.46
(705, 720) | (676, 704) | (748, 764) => 0.8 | 1.57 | 1.46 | 1.48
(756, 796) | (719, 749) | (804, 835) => 0.6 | 1.47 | 1.44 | 1.46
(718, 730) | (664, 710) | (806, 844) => 0.9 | 1.58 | 1.43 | 1.47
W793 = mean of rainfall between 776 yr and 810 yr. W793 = 1.45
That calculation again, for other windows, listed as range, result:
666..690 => 1.62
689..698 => 1.55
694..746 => 1.48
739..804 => 1.47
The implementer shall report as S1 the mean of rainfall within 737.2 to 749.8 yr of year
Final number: 1.52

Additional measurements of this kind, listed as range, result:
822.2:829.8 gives 1.48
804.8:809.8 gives 1.47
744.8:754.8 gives 1.55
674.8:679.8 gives 1.66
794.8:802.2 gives 1.44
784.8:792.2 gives 1.46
